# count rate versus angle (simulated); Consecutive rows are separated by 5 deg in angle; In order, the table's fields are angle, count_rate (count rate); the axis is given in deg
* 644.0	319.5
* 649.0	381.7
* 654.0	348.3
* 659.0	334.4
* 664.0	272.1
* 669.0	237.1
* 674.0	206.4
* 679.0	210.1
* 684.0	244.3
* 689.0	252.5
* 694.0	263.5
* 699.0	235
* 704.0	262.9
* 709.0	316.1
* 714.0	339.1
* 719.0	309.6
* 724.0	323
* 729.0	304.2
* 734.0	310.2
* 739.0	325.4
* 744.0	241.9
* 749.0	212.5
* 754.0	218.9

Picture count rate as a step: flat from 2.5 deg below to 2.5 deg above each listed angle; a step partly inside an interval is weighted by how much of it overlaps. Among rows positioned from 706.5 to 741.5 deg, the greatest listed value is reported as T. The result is 339.1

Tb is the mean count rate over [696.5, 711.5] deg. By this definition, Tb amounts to 271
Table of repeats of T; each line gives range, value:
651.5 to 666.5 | 348.3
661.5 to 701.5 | 272.1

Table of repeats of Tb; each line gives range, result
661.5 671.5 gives 255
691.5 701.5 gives 249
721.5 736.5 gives 312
